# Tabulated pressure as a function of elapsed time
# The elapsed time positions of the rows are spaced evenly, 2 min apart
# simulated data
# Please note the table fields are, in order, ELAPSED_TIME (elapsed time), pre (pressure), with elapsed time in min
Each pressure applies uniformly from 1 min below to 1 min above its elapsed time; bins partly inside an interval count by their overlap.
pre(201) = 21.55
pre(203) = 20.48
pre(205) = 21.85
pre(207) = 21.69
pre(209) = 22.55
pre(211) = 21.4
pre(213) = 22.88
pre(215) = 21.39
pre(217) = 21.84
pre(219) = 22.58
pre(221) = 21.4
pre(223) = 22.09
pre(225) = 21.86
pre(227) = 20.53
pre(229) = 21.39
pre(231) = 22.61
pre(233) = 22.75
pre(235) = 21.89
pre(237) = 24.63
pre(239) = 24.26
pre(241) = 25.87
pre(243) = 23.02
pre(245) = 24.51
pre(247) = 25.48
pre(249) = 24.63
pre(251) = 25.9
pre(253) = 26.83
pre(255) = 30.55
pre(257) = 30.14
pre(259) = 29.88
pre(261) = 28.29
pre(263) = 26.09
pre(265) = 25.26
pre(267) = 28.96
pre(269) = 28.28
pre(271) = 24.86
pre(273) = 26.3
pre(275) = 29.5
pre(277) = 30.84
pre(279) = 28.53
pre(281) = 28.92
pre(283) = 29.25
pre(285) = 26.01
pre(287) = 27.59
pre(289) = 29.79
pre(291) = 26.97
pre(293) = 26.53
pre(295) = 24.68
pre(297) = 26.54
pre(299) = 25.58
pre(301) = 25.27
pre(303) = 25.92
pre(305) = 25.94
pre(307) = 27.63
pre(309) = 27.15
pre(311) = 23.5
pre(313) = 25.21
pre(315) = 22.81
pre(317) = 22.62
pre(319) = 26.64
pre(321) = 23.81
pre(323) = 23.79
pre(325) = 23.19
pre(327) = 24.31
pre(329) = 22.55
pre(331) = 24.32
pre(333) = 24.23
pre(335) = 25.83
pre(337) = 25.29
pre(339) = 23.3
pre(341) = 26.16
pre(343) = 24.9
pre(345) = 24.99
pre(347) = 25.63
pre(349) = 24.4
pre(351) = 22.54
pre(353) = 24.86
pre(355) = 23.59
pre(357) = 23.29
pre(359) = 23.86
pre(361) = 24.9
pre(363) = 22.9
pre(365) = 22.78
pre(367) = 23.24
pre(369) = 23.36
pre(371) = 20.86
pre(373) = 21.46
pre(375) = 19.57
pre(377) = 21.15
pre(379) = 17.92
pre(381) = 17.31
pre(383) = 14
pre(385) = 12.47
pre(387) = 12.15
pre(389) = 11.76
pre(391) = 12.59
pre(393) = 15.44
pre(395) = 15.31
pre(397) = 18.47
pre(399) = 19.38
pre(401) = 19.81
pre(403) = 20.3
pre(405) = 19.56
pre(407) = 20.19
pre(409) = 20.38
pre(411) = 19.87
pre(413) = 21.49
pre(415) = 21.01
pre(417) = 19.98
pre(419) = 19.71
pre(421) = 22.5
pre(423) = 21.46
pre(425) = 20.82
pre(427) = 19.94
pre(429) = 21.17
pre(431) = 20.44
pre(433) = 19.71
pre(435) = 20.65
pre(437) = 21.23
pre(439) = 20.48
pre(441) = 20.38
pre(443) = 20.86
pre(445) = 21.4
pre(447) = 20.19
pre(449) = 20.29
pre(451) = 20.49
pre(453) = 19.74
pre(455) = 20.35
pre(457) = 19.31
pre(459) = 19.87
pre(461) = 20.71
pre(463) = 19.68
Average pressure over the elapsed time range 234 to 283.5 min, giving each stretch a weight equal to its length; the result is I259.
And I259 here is 26.9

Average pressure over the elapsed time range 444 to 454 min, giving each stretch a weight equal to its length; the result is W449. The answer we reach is 20.4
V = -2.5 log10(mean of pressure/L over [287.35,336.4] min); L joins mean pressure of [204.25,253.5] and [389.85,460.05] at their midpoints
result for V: -0.17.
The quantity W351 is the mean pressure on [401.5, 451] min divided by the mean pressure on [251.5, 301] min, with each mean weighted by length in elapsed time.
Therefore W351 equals 0.7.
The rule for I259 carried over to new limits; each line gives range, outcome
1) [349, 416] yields 19.7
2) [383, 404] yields 15.7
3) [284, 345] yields 25.3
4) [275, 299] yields 27.8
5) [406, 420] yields 20.4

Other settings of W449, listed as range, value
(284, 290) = 27.8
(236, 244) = 24.4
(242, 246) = 23.8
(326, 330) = 23.4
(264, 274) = 26.7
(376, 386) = 16.6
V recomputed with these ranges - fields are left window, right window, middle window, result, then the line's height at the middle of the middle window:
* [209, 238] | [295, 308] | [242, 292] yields -0.13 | 24.3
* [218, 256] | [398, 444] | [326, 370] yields -0.11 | 21.8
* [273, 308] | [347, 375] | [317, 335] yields 0.05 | 25.3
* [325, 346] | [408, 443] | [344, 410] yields 0.14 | 22.7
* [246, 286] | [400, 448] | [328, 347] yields -0.01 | 24.5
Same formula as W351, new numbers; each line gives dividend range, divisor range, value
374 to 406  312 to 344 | 0.69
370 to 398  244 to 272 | 0.61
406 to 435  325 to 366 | 0.85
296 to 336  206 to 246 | 1.10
